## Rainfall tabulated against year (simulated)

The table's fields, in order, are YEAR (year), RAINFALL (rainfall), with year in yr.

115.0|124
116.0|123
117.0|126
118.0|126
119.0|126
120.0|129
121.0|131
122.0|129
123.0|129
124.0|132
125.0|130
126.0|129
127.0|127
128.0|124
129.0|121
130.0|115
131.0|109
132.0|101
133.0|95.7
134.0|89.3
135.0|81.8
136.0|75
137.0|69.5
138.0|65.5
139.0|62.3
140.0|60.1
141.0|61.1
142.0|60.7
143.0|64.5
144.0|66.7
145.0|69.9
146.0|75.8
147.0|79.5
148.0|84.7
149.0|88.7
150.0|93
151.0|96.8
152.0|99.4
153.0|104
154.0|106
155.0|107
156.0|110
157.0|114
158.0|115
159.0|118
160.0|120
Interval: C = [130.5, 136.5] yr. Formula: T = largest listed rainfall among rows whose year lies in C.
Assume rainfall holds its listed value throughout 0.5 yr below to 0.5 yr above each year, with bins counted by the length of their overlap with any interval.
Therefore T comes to 109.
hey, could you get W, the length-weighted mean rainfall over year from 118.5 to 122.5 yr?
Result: 129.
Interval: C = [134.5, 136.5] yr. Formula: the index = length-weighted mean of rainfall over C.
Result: 78.4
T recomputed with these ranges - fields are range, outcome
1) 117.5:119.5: 126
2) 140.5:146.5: 75.8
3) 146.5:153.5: 104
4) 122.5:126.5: 132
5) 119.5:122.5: 131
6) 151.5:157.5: 114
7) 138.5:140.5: 62.3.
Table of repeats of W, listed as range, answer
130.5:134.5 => 98.8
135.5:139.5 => 68.1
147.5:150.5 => 88.8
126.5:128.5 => 126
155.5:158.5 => 113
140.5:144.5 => 63.2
